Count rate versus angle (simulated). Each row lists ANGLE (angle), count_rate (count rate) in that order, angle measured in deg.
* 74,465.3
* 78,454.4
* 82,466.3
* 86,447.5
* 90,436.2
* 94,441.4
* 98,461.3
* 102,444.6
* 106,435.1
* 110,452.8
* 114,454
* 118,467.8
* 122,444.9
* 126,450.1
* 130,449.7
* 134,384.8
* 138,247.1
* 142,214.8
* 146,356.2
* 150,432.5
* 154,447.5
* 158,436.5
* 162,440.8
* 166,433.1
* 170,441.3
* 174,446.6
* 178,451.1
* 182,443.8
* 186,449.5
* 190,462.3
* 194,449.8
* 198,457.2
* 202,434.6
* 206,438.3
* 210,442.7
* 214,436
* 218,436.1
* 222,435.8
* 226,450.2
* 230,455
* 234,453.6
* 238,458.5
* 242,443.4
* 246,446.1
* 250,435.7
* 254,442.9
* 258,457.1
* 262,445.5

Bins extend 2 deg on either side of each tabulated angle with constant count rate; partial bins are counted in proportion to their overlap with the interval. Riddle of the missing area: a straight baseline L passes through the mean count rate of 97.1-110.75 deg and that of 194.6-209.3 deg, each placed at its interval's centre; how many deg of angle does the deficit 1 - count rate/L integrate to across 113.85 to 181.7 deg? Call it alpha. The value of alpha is 5.2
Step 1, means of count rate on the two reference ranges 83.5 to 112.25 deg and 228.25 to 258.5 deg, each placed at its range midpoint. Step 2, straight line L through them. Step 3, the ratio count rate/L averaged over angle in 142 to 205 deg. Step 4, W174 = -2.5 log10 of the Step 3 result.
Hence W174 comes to 0.04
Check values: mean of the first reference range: 446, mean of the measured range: 432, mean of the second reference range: 449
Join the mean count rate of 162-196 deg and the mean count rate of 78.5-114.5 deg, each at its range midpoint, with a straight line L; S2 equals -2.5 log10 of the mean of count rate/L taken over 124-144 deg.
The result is 0.270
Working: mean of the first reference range 449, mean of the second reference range 447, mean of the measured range 349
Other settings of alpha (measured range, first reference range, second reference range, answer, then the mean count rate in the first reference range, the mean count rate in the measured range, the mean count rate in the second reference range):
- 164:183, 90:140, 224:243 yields -0.1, 428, 443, 453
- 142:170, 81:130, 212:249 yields 2.3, 450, 411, 446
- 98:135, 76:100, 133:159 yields -3.8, 451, 445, 356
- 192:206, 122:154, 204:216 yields -0.6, 373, 446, 439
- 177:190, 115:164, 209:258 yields -0.9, 399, 450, 445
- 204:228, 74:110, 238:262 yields 0.4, 450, 440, 446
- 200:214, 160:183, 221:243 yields 0.3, 443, 438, 450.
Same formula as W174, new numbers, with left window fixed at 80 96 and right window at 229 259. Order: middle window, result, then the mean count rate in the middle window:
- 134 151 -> 0.386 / 314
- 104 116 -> 0.002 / 447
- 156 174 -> 0.023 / 439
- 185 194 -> -0.017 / 455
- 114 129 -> -0.014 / 454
